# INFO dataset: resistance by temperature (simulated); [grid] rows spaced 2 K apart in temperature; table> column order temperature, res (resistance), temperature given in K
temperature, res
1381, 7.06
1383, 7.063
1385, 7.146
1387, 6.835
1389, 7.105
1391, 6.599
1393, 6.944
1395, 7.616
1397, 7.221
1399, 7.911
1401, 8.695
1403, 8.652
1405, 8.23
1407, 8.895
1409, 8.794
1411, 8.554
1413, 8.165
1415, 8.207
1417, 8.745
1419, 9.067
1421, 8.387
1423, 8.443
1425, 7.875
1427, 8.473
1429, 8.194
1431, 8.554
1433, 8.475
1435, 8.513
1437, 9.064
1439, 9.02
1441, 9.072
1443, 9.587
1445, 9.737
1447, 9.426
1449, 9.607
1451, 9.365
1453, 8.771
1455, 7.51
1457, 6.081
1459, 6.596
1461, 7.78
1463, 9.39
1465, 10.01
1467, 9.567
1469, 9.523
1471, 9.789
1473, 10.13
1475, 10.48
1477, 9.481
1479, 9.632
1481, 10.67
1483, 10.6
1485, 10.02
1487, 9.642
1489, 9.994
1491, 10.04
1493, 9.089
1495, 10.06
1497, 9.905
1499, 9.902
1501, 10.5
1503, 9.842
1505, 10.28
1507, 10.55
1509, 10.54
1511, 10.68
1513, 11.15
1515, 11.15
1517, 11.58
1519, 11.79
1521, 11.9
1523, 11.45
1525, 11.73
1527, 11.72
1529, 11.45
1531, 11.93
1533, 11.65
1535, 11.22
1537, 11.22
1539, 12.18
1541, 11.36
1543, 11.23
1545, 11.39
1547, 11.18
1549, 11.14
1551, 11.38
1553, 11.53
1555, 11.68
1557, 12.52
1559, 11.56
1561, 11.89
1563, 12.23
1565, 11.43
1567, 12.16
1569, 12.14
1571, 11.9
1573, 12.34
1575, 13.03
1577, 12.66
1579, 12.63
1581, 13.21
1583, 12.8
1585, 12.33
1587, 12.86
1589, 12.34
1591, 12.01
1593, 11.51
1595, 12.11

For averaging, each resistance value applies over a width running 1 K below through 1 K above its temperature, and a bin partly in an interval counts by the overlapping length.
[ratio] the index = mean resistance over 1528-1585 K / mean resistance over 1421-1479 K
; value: 1.3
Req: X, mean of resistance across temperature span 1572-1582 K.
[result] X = 12.8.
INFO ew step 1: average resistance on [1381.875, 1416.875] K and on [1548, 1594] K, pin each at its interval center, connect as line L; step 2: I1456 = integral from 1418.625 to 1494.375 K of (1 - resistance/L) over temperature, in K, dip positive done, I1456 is 1.3 K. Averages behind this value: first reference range 7.82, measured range 9.1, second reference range 12.1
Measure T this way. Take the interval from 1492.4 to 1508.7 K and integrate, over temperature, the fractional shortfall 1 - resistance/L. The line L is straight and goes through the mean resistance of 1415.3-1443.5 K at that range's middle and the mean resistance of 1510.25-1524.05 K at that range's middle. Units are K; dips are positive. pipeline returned 1.2 K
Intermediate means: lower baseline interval 8.65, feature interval 10.1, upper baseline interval 11.4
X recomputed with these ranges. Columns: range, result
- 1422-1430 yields 8.25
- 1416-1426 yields 8.5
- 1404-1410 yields 8.64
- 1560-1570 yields 12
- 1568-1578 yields 12.4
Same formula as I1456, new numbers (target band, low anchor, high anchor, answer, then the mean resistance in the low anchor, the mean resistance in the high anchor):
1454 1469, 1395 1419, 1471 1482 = 2.28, 8.37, 10.1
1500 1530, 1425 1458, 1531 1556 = -1.13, 8.69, 11.4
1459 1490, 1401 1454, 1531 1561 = 0.61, 8.76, 11.5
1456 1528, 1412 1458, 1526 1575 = 0.58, 8.62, 11.7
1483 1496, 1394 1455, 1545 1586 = 0.43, 8.63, 12.1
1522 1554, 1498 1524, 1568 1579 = 0.15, 10.9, 12.4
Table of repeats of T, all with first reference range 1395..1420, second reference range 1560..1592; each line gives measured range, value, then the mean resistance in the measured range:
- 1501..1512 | 0.4 K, 10.4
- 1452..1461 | 2.1 K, 7.3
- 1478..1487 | 0.0 K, 10.2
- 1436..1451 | -0.2 K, 9.36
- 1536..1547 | 0.1 K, 11.4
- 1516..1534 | -0.8 K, 11.7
